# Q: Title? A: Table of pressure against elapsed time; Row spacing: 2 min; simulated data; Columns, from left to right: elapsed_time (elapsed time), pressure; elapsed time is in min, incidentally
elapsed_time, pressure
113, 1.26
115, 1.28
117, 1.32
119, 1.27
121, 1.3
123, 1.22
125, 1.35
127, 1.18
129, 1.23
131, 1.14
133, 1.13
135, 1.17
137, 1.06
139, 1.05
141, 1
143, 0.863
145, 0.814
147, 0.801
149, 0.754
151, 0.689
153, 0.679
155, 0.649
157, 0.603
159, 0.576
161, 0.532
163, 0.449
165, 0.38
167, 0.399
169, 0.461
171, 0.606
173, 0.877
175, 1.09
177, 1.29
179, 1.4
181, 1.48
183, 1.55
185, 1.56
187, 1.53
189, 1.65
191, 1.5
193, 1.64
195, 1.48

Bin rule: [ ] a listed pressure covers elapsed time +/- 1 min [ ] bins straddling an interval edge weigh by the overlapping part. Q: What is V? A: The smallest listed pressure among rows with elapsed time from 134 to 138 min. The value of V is 1.06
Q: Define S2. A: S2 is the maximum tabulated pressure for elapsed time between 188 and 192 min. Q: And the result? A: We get 1.65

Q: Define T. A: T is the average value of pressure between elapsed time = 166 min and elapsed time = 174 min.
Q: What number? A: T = 0.586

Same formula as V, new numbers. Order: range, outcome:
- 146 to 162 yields 0.532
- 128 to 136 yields 1.13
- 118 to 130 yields 1.18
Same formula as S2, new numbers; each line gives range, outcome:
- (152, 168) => 0.679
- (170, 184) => 1.55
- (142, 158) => 0.863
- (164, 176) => 1.09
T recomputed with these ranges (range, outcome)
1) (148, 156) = 0.693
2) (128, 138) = 1.15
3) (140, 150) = 0.846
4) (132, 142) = 1.08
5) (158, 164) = 0.519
